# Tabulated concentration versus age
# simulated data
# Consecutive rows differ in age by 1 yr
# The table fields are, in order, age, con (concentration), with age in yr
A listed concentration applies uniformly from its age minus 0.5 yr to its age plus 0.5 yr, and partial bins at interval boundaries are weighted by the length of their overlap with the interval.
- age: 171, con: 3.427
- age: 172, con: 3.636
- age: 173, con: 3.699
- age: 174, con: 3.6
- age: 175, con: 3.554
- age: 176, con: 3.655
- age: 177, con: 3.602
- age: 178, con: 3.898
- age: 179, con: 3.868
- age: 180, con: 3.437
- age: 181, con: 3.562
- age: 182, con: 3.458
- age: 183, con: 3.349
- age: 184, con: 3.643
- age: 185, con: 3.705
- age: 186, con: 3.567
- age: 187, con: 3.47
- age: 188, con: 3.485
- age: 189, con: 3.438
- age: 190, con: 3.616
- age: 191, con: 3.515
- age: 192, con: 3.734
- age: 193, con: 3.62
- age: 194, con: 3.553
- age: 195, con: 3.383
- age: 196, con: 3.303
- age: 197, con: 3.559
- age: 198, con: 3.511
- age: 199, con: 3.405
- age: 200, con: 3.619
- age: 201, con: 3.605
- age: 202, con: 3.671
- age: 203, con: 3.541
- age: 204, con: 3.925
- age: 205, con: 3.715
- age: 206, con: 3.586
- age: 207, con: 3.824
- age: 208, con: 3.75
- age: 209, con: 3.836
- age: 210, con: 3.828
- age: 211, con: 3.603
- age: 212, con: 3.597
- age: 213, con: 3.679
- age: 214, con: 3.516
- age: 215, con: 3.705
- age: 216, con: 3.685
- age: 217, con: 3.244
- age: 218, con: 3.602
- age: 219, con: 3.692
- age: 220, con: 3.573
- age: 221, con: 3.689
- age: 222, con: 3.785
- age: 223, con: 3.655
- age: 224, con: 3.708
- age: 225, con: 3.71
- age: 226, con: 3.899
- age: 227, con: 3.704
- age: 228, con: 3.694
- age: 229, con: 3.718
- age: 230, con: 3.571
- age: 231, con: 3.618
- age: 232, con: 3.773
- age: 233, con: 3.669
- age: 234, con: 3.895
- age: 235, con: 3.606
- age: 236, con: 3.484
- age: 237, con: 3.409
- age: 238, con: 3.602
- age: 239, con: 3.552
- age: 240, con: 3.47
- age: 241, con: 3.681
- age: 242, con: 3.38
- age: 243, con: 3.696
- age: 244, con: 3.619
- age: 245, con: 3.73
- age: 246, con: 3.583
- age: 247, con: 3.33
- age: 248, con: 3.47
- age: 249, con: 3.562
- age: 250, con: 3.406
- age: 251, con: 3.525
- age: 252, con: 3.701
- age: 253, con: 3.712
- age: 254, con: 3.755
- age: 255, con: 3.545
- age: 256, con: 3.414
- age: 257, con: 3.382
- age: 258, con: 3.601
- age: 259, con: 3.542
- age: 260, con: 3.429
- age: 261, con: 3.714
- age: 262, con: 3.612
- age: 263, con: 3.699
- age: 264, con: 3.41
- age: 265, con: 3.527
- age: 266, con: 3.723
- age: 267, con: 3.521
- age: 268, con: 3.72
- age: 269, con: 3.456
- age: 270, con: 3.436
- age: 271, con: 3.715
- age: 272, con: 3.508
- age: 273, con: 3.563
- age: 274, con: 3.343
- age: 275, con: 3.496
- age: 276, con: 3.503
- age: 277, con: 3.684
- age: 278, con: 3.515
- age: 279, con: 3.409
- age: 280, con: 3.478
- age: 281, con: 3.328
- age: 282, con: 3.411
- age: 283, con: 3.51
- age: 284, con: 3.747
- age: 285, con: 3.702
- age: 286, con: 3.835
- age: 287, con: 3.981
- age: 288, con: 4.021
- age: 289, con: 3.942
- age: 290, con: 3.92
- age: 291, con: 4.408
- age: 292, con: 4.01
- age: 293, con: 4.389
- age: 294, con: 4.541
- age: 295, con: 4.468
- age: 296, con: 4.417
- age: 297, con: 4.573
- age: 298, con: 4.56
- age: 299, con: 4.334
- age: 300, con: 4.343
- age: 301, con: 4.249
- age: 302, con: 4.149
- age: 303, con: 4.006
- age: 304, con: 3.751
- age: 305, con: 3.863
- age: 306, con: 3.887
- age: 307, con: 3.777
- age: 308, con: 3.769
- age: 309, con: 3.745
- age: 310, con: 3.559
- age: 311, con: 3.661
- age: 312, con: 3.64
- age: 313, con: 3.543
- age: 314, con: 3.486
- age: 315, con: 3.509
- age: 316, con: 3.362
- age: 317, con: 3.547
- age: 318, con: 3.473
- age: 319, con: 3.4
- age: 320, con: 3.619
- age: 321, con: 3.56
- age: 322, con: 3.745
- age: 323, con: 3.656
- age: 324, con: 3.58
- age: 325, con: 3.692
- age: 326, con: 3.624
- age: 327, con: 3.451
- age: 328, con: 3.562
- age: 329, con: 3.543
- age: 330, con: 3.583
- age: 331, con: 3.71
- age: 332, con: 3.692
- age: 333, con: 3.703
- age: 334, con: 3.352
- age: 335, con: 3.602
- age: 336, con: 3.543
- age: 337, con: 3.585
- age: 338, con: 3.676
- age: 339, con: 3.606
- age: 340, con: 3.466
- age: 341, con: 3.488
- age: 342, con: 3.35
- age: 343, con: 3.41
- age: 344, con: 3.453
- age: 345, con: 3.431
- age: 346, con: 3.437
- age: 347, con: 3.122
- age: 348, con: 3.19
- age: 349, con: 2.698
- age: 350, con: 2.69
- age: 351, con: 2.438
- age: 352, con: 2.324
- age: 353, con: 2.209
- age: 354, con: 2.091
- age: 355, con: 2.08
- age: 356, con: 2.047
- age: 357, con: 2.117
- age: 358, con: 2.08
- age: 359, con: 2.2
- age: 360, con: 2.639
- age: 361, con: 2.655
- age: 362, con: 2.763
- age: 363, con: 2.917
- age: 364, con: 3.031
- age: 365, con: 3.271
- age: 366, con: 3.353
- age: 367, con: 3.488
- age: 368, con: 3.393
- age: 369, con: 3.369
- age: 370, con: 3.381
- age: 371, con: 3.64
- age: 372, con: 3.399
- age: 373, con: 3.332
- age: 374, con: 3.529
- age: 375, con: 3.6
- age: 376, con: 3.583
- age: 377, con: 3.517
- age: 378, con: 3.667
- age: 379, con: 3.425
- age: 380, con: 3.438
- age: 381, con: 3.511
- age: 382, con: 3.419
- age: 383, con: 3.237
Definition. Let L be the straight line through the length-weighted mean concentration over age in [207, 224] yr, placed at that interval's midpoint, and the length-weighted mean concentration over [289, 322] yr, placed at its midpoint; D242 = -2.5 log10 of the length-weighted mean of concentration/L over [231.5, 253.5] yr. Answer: 0.05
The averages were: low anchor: 3.66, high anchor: 3.92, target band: 3.58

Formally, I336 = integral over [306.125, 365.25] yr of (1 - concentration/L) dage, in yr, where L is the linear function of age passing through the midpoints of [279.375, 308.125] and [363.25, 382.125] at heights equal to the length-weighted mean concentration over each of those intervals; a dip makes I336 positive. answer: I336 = 7.5 yr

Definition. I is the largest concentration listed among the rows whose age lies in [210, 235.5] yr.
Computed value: 3.899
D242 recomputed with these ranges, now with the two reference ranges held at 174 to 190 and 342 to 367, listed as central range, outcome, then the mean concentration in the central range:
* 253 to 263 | -0.11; 3.57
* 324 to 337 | -0.24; 3.59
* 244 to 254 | -0.10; 3.57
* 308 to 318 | -0.20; 3.57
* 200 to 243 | -0.08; 3.65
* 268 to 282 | -0.12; 3.5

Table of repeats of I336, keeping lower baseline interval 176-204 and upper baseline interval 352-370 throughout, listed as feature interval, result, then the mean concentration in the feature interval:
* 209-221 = -0.6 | 3.62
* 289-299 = -4.3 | 4.34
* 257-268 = -1.3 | 3.58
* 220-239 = -1.7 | 3.67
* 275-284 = -1.1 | 3.5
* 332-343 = -2.8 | 3.54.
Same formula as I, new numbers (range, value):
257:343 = 4.573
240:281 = 3.755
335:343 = 3.676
